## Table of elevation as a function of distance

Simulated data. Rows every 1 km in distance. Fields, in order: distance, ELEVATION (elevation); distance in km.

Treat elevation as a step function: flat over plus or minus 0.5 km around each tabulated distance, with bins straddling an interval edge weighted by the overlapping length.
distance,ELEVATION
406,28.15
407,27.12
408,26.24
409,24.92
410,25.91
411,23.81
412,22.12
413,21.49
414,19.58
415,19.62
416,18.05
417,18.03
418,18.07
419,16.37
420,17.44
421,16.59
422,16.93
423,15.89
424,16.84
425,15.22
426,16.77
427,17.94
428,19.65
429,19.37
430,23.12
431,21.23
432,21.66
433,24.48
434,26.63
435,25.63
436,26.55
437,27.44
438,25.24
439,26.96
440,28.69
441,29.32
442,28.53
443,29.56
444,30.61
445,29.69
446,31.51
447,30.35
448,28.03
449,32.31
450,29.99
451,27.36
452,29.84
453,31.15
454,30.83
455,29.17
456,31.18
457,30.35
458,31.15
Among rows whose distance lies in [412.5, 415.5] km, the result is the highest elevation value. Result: 21.49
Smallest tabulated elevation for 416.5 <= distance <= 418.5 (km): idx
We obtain 18.03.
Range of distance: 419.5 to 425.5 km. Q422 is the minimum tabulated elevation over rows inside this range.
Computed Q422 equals 15.22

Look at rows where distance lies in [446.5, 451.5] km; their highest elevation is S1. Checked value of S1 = 32.31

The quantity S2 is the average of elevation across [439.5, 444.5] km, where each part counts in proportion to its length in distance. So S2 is 29.3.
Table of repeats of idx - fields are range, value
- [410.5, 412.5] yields 22.12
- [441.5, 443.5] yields 28.53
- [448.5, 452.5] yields 27.36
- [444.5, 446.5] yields 29.69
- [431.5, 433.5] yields 21.66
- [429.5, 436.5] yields 21.23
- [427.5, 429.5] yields 19.37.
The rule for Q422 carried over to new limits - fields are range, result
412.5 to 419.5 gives 16.37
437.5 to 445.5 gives 25.24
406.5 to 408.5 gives 26.24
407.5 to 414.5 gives 19.58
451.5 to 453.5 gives 29.84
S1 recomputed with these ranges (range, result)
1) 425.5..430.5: 23.12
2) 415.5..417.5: 18.05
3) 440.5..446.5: 31.51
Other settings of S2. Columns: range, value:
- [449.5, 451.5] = 28.7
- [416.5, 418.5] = 18.1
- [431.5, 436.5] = 25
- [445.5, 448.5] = 30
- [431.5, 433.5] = 23.1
